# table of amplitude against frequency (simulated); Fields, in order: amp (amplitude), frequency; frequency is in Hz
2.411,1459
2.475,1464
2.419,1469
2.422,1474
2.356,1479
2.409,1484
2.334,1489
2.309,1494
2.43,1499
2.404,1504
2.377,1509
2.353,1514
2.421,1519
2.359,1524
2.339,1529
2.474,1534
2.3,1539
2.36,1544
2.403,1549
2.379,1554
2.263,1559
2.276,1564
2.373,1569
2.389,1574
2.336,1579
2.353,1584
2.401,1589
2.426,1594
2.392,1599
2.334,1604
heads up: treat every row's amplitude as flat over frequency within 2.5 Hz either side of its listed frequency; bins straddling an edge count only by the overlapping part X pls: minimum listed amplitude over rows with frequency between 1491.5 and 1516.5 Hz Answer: 2.309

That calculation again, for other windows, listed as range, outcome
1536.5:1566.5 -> 2.263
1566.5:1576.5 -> 2.373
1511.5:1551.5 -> 2.3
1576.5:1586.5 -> 2.336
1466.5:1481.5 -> 2.356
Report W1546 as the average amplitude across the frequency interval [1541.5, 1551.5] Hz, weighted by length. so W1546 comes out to 2.38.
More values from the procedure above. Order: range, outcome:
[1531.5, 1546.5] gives 2.38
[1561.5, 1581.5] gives 2.34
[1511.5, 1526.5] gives 2.38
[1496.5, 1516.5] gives 2.39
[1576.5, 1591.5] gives 2.36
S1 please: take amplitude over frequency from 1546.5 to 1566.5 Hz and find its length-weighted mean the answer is 2.33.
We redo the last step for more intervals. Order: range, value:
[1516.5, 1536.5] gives 2.4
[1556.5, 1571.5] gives 2.3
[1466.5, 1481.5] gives 2.4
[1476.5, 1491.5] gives 2.37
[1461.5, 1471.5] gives 2.45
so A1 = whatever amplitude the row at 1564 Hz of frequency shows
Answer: 2.276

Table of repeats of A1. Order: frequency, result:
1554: 2.379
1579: 2.336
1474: 2.422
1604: 2.334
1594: 2.426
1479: 2.356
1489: 2.334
